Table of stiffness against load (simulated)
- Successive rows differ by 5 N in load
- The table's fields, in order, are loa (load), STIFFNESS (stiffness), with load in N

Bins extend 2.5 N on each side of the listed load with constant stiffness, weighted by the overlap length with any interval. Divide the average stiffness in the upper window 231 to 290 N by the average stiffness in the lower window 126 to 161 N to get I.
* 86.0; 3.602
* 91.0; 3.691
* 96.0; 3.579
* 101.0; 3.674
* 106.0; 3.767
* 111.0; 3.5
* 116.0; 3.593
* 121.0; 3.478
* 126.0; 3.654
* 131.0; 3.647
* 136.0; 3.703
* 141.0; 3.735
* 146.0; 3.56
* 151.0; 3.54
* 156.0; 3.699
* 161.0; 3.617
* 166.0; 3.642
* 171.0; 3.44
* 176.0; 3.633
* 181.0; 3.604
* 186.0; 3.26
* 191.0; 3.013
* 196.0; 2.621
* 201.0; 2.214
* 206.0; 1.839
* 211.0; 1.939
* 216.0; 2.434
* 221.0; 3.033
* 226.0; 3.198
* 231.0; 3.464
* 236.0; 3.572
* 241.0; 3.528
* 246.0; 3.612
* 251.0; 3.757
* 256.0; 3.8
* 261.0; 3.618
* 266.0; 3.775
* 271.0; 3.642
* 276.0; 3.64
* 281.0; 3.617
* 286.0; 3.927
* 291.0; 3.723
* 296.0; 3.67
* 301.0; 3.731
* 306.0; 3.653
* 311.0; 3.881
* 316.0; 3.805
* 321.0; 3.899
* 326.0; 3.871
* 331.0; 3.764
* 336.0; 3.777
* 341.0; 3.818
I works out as 1.0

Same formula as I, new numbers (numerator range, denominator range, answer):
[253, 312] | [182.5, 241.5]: 1.31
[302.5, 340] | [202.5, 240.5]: 1.36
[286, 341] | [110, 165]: 1.05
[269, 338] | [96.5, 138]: 1.04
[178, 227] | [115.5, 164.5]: 0.75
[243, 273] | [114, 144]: 1.02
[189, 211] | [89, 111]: 0.64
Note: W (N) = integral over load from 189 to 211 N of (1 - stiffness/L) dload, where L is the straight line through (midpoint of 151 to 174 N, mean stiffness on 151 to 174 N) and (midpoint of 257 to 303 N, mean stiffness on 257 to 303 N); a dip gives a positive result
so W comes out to 7.7 N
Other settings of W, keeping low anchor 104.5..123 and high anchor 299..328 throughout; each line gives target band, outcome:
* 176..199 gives 3.1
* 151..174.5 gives 0.3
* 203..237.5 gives 8.9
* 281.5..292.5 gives -0.1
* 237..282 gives 1.0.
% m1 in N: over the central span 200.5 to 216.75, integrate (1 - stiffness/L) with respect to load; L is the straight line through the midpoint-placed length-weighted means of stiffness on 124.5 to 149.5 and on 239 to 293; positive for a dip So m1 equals 7.2 N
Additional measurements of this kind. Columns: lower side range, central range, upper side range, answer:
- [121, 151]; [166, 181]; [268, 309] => 0.4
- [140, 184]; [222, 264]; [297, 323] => 1.7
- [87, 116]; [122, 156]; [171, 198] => -1.7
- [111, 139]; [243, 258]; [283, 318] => 0.0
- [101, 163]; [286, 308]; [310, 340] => 0.5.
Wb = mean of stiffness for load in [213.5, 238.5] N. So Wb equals 3.14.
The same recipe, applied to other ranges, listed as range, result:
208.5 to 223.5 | 2.47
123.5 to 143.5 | 3.68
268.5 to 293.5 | 3.71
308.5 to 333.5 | 3.84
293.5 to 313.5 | 3.73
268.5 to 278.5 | 3.64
